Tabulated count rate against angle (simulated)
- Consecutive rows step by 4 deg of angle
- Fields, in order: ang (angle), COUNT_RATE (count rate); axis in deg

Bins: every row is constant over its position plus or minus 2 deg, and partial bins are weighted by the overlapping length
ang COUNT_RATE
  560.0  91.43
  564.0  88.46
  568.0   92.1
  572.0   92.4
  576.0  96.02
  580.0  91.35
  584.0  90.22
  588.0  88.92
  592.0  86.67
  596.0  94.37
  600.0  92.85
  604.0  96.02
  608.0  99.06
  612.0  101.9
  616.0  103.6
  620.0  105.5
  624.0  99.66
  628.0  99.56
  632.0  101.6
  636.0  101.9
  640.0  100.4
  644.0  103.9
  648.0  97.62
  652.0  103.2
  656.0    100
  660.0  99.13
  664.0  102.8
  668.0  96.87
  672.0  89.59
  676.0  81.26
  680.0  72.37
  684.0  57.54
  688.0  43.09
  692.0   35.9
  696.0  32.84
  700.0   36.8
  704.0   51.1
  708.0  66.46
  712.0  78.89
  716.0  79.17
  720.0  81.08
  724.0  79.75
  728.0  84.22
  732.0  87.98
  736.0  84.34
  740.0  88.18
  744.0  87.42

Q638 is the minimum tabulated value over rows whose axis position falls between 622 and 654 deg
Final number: 97.62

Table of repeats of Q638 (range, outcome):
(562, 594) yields 86.67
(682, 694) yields 35.9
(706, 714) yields 66.46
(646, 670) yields 96.87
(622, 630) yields 99.56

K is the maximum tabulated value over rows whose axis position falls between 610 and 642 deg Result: 105.5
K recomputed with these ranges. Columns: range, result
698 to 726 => 81.08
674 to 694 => 81.26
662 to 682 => 102.8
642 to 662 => 103.9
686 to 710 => 66.46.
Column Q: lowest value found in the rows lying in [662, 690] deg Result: 43.09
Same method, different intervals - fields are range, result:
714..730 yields 79.17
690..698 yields 32.84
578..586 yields 90.22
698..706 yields 36.8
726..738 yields 84.22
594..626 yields 92.85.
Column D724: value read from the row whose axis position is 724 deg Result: 79.75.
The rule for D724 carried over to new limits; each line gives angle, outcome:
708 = 66.46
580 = 91.35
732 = 87.98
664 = 102.8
